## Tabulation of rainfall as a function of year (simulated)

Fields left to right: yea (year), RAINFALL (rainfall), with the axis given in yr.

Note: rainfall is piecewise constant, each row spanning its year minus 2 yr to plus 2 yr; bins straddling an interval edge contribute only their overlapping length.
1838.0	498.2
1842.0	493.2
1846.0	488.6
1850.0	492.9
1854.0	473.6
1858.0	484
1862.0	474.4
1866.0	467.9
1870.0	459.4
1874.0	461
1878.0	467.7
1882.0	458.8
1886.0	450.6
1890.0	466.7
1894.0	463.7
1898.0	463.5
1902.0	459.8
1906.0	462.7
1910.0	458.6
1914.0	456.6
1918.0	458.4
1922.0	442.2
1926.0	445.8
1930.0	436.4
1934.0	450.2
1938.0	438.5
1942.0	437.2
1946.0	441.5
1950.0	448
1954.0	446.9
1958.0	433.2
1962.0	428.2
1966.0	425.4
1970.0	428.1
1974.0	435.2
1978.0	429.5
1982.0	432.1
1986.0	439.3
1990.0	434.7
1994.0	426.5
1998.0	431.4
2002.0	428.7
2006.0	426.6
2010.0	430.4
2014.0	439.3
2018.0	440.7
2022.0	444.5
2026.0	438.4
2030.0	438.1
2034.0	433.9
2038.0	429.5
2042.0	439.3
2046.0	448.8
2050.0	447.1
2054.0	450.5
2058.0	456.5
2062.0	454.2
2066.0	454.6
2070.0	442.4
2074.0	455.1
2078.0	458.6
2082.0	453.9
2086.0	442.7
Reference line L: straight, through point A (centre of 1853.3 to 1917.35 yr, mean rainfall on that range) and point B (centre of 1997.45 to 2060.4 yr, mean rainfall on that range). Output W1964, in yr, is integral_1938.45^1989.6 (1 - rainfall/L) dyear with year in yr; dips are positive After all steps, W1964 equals 1.7 yr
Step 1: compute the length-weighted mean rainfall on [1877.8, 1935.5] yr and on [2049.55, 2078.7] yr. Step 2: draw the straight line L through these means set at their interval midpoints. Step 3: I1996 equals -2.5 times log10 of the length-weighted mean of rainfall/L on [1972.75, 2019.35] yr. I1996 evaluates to 0.05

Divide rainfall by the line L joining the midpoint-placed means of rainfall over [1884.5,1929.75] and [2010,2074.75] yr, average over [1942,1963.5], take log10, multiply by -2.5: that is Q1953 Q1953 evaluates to 0.03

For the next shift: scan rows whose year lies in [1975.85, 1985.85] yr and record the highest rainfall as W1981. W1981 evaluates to 432.1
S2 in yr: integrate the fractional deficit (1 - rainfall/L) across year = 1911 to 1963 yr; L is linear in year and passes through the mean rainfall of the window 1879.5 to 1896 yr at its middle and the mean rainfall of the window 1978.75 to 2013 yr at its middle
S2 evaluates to 0.4 yr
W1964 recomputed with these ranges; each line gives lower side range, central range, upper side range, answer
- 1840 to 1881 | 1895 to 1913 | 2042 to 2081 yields 0.36 yr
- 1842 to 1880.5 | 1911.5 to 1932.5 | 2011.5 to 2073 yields 0.75 yr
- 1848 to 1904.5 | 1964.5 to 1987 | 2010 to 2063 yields 1.02 yr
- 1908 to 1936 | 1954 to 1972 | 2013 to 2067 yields 0.68 yr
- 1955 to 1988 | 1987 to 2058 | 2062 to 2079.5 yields 0.81 yr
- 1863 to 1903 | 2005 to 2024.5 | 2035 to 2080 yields 0.65 yr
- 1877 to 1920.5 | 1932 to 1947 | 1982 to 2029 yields 0.29 yr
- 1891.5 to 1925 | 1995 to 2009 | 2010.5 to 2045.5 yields 0.43 yr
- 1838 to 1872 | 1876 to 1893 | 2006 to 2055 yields 0.44 yr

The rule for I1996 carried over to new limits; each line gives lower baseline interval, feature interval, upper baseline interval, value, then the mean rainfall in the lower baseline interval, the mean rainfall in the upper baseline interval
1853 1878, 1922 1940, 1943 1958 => 0.02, 470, 443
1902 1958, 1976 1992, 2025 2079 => 0.03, 448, 446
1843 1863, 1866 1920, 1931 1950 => 0.01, 484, 442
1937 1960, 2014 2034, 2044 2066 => 0.02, 441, 452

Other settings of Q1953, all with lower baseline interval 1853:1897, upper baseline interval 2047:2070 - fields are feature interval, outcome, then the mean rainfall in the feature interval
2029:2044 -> 0.045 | 435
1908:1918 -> 0.012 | 458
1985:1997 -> 0.059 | 433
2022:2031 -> 0.035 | 440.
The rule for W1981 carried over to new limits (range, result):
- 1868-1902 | 467.7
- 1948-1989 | 448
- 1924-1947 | 450.2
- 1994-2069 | 456.5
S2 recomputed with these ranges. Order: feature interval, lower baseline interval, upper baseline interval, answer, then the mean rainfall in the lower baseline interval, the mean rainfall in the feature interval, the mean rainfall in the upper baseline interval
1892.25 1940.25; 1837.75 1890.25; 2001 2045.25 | 0.87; 474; 453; 436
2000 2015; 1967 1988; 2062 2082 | 0.28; 432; 431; 453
